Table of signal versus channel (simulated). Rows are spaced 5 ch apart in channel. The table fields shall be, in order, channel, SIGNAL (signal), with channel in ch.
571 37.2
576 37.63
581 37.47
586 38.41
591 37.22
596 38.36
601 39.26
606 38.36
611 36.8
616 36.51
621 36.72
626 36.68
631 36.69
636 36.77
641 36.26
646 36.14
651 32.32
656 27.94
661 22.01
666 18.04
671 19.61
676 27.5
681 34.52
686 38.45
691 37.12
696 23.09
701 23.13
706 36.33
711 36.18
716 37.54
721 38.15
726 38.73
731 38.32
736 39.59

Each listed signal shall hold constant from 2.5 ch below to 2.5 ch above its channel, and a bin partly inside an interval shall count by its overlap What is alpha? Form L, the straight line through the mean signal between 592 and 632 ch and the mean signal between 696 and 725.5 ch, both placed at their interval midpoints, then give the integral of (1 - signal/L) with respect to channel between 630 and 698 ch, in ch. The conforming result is 9.7 ch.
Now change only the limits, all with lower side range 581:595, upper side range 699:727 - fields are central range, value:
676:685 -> 0.6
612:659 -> 2.2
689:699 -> 1.7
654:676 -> 8.3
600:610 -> -0.3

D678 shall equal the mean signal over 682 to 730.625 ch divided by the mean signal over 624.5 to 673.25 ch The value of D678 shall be 1.14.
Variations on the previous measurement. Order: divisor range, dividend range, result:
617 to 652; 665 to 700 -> 0.79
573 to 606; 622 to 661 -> 0.89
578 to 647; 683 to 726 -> 0.91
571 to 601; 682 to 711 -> 0.85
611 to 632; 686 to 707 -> 0.83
